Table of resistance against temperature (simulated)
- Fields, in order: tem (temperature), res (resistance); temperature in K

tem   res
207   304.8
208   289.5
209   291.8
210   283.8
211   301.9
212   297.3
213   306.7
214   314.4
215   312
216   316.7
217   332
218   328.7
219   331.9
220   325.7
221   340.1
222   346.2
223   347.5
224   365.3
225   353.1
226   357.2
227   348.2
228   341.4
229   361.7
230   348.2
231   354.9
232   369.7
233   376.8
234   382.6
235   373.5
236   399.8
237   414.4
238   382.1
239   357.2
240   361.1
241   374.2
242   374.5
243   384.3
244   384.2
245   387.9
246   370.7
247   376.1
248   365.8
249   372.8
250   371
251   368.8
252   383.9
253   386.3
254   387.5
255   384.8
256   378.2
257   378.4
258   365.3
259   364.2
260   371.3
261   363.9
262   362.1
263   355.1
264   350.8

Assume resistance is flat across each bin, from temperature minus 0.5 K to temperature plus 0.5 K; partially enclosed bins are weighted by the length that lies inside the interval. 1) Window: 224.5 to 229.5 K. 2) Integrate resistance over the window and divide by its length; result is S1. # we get 352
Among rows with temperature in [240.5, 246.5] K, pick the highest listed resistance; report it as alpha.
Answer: 387.9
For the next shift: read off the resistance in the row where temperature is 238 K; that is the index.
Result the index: 382.1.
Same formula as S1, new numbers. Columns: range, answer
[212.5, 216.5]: 312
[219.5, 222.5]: 337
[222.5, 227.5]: 354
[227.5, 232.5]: 355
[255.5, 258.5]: 374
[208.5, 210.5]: 288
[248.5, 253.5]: 377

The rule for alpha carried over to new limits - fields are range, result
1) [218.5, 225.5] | 365.3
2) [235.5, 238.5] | 414.4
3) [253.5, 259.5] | 387.5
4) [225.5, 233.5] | 376.8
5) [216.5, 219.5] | 332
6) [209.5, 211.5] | 301.9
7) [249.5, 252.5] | 383.9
